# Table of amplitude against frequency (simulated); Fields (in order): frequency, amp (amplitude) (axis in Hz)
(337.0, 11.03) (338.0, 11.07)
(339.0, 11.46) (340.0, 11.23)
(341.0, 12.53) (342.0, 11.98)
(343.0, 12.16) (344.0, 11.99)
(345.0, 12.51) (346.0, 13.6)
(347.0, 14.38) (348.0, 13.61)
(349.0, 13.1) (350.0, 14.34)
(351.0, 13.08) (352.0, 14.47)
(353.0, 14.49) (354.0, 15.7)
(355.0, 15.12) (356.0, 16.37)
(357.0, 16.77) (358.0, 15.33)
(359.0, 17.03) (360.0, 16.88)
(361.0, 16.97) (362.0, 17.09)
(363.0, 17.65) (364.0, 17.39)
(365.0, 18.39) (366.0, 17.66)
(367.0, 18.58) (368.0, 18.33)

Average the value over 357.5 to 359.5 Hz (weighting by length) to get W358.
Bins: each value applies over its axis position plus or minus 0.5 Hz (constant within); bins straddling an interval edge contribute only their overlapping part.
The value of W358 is 16.2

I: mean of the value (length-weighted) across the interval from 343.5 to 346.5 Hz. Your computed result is 12.7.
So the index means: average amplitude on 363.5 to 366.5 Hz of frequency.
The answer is 17.8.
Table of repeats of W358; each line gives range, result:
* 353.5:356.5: 15.7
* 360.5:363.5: 17.2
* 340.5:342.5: 12.3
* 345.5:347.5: 14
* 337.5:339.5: 11.3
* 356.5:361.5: 16.6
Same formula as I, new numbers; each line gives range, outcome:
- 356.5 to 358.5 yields 16.1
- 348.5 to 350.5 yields 13.7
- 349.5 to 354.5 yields 14.4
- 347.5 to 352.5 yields 13.7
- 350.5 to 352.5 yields 13.8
